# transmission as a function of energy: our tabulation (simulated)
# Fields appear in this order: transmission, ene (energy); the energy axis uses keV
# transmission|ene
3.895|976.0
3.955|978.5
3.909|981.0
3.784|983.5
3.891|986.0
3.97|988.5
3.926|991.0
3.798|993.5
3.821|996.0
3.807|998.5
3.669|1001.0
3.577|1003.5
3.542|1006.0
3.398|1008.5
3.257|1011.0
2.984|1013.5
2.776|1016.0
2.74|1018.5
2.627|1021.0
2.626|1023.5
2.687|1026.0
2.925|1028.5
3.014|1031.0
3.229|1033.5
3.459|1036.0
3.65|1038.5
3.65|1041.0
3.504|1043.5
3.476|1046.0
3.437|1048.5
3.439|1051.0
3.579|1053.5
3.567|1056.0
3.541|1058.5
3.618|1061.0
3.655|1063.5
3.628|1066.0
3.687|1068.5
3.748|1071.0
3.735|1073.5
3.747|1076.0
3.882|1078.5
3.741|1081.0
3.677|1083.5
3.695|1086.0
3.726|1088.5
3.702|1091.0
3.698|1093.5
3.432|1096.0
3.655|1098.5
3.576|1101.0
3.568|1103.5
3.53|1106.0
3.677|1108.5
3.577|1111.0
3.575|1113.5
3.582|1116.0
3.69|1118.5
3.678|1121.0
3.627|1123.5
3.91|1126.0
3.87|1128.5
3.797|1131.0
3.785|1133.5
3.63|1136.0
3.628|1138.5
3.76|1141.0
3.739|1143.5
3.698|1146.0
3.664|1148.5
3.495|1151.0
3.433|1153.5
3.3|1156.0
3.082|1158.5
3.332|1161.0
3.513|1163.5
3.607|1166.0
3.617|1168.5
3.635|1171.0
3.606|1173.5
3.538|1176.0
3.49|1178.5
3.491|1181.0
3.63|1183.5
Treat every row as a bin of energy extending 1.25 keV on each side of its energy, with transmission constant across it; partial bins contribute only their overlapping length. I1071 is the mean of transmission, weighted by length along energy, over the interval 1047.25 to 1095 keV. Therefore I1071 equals 3.66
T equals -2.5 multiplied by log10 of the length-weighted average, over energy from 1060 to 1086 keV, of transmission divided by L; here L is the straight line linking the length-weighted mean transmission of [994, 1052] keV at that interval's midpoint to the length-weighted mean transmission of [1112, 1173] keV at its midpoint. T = -0.09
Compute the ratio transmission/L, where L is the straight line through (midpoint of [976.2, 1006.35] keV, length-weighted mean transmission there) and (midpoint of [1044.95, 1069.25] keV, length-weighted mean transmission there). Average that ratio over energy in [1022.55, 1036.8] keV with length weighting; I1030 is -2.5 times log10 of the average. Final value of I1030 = 0.22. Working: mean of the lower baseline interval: 3.82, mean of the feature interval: 2.98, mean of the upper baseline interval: 3.56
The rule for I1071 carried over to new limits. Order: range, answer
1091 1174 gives 3.61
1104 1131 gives 3.67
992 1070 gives 3.37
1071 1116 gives 3.66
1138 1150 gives 3.7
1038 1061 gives 3.54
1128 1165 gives 3.58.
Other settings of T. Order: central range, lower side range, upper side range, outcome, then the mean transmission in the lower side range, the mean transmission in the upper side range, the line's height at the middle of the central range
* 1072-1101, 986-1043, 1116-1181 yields -0.065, 3.34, 3.6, 3.48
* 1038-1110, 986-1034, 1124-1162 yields -0.055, 3.3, 3.61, 3.45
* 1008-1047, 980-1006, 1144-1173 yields 0.197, 3.8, 3.5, 3.74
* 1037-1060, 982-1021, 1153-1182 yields -0.014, 3.5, 3.47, 3.49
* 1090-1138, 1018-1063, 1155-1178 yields -0.082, 3.28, 3.47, 3.39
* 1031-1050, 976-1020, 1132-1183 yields 0.037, 3.58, 3.55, 3.57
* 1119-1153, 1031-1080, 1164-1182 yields -0.041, 3.58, 3.57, 3.57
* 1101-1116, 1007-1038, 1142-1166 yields -0.085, 3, 3.48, 3.31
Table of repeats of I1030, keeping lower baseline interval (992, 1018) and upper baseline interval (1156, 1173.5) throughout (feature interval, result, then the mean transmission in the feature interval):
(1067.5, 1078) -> -0.09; 3.74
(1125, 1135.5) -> -0.11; 3.82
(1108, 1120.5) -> -0.05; 3.62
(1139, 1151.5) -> -0.07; 3.68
